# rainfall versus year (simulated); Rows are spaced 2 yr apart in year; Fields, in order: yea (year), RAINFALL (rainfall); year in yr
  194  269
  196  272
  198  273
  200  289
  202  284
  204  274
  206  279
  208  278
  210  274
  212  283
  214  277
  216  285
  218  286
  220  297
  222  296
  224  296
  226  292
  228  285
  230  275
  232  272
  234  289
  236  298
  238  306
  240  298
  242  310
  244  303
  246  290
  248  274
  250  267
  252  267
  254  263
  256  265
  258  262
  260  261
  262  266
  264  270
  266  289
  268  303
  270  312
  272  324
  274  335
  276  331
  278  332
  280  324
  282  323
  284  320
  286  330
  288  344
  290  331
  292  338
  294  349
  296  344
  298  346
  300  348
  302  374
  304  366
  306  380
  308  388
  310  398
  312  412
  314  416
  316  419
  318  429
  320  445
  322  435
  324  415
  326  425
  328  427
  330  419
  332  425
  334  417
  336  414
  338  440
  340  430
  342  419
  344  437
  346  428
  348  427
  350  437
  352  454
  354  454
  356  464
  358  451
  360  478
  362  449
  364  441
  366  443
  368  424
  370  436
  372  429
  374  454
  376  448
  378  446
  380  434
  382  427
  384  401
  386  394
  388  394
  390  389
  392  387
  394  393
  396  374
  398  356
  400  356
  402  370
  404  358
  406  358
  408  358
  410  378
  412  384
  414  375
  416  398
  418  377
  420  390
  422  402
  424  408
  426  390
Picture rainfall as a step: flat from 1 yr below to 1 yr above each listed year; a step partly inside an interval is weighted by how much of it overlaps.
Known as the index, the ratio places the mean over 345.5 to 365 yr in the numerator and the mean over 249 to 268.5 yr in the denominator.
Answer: 1.7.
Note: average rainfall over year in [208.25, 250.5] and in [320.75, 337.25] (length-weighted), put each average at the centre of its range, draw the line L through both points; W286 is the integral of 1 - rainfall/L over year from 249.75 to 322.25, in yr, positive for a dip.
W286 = 5.7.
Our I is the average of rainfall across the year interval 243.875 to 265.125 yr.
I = 270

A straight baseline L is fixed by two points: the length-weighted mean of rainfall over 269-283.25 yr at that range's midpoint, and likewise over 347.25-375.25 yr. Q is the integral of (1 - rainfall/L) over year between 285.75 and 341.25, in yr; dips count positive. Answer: -2.2 yr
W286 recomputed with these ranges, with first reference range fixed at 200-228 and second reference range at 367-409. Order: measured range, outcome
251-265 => 2.2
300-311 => -1.1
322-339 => -2.9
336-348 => -2.0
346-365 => -3.6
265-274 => 0.3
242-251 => 0.6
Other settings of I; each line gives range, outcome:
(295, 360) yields 416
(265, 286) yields 320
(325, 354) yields 429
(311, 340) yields 424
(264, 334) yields 367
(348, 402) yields 423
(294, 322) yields 390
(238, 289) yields 299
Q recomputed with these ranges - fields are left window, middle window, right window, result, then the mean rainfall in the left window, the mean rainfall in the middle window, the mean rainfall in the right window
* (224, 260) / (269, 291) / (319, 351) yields 0.9 yr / 283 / 328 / 428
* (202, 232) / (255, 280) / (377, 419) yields 1.2 yr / 284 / 297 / 386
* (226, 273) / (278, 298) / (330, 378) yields 0.4 yr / 285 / 334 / 439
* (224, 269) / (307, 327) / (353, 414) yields -4.0 yr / 282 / 418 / 410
